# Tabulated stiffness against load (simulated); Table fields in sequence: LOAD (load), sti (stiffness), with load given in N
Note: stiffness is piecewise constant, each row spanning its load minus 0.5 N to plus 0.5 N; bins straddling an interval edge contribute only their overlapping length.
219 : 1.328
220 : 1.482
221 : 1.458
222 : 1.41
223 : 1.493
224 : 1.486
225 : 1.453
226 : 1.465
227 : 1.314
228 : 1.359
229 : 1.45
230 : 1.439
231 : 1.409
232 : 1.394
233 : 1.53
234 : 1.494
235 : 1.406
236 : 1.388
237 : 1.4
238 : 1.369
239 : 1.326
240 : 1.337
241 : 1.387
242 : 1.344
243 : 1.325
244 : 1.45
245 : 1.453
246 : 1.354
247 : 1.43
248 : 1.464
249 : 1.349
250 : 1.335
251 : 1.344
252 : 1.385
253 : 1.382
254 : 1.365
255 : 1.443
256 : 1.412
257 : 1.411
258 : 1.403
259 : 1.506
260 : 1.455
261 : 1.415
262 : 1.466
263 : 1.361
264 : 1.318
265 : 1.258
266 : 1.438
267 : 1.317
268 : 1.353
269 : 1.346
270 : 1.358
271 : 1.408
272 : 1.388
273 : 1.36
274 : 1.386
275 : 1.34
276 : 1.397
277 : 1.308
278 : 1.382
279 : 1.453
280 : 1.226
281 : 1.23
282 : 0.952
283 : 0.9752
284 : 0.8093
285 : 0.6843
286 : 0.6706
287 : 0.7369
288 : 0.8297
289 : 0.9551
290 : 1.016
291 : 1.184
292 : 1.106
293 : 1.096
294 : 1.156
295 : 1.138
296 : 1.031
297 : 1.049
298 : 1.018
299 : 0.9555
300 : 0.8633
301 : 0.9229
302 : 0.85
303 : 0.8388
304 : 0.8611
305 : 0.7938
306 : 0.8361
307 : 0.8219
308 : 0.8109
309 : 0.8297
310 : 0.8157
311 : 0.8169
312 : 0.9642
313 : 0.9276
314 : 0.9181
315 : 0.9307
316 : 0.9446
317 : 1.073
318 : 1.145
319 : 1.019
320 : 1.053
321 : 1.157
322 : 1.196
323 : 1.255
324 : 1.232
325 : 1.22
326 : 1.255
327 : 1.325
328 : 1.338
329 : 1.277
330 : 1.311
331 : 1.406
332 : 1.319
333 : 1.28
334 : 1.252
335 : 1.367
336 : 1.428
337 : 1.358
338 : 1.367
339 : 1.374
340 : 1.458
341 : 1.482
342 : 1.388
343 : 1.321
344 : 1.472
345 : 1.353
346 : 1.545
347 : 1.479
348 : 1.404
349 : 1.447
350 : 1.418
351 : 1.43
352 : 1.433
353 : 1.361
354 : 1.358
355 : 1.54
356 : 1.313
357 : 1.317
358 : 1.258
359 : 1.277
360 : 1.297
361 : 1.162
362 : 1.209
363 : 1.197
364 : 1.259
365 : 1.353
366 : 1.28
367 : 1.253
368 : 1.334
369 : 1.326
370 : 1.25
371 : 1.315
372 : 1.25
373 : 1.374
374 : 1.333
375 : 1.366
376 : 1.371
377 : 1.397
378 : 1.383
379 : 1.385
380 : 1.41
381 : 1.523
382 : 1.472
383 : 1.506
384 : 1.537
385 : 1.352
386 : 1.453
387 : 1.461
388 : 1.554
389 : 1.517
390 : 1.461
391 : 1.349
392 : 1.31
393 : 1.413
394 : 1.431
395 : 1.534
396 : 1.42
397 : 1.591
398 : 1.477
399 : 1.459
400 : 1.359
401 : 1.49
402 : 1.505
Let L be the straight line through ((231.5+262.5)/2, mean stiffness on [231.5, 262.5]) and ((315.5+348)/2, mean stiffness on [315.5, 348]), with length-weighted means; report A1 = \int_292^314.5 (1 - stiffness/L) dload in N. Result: 6.9 N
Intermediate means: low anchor 1.4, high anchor 1.3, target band 0.927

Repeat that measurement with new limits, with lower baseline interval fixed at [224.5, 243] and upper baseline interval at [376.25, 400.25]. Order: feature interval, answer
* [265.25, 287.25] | 3.15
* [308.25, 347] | 5.81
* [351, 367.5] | 1.51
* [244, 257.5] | 0.10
